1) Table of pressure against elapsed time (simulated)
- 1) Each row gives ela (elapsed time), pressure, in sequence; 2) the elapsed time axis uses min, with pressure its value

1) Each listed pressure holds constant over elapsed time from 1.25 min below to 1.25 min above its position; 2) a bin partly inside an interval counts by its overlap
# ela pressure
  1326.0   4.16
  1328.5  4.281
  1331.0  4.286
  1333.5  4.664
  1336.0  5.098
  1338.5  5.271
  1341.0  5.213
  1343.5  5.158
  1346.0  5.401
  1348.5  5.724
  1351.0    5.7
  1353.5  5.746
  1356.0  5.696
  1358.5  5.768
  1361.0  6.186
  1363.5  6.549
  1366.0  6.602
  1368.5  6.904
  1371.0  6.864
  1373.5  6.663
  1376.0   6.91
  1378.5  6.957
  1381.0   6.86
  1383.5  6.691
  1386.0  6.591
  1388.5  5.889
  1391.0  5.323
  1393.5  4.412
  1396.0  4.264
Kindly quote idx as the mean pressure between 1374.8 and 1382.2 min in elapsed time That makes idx 6.91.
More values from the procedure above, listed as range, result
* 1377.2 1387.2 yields 6.78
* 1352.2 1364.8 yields 5.99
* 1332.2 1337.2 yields 4.87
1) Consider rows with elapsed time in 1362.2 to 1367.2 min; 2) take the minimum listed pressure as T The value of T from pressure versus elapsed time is 6.549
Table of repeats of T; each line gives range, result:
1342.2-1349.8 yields 5.158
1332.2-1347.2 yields 4.664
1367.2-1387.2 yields 6.591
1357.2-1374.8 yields 5.768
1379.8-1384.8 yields 6.691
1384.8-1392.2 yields 5.323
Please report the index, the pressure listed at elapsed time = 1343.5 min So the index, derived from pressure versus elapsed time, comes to 5.158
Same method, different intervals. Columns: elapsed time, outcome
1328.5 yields 4.281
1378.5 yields 6.957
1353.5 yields 5.746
